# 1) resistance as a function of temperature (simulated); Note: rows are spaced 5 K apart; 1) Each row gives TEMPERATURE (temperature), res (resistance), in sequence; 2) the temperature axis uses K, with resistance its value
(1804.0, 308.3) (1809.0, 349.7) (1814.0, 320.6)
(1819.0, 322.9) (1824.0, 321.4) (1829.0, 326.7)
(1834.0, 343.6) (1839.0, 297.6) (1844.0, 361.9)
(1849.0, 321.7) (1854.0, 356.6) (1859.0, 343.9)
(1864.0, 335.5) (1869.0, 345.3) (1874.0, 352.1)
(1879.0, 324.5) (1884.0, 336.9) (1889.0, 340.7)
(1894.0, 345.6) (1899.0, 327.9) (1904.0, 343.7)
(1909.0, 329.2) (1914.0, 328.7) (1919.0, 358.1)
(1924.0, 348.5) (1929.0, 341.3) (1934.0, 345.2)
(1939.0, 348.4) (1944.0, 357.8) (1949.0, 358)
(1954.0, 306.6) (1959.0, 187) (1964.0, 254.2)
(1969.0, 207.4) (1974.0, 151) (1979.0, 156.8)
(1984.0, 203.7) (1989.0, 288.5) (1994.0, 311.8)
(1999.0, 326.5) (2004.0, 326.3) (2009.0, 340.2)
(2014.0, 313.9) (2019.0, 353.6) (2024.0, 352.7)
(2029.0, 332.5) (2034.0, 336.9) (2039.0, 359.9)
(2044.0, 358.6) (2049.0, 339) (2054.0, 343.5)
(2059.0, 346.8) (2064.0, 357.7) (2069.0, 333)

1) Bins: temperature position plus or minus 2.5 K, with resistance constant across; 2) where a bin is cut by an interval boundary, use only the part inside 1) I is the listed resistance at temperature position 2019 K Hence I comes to 353.6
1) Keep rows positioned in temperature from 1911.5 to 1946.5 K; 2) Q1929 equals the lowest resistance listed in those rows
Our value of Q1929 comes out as 328.7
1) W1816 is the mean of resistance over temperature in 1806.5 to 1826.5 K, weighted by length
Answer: 329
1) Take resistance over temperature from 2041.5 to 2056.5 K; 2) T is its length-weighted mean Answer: 347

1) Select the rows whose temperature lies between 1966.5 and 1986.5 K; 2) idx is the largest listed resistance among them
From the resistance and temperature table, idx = 207.4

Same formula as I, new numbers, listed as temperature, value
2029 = 332.5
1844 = 361.9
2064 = 357.7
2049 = 339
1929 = 341.3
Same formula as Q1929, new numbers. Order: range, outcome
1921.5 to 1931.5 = 341.3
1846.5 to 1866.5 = 321.7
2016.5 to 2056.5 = 332.5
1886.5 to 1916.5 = 327.9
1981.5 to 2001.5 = 203.7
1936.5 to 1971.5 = 187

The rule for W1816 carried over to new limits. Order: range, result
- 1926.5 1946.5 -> 348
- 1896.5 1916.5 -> 332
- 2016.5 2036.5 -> 344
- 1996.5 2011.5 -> 331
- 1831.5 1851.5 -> 331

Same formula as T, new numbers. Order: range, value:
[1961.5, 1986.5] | 195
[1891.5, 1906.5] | 339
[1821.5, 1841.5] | 322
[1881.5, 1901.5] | 338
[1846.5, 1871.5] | 341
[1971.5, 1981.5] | 154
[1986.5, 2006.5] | 313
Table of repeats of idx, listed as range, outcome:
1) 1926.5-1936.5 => 345.2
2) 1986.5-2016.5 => 340.2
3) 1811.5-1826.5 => 322.9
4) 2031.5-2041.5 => 359.9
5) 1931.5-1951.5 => 358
